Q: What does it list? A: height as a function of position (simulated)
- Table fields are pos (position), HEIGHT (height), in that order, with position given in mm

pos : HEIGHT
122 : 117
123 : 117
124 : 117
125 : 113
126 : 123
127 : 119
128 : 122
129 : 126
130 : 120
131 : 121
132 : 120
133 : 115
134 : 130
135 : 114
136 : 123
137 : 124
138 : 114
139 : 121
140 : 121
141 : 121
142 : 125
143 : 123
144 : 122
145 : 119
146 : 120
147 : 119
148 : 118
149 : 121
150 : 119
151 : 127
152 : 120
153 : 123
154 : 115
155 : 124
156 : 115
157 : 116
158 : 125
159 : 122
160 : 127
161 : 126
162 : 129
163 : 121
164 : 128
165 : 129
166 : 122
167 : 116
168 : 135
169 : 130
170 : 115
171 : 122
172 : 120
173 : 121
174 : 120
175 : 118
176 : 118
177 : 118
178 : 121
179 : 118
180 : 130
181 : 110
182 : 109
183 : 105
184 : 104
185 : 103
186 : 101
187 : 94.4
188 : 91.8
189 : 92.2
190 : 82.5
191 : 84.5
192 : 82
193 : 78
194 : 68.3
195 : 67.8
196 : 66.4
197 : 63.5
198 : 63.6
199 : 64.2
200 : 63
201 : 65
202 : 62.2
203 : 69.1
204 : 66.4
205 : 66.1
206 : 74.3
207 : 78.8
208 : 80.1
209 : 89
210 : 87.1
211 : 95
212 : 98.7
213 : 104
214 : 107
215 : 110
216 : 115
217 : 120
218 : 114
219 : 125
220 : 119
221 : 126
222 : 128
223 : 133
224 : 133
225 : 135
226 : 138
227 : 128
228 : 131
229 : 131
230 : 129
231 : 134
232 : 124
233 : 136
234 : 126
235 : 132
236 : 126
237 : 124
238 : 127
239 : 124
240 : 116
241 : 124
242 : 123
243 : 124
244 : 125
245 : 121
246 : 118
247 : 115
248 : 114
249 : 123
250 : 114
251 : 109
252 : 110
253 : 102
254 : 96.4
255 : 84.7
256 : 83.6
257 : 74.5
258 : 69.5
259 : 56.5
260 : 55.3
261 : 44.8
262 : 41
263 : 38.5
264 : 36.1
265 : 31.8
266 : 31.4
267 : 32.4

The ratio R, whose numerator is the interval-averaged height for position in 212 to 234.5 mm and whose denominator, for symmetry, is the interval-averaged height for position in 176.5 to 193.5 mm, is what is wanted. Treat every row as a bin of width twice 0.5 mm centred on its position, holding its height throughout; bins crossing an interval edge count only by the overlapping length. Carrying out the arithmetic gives 1.22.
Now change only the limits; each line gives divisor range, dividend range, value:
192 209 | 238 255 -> 1.66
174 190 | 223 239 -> 1.20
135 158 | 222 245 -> 1.06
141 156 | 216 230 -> 1.05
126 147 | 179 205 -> 0.69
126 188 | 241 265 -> 0.75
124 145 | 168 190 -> 0.93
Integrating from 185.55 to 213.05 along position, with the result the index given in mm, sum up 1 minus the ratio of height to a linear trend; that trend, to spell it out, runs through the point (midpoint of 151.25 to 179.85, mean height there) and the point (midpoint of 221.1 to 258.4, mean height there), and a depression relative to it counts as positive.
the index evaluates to 9.7 mm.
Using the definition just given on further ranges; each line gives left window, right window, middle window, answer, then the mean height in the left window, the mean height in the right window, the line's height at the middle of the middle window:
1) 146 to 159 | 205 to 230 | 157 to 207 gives 7.0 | 120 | 112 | 116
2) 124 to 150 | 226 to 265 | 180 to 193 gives 1.8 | 120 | 105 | 113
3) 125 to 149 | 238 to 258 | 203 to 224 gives 2.1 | 121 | 110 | 113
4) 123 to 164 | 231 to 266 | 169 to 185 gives -0.4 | 121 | 98.6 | 114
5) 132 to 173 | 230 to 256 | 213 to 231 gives -0.8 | 122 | 118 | 119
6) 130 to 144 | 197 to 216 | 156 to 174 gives -3.2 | 121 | 80.7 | 105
